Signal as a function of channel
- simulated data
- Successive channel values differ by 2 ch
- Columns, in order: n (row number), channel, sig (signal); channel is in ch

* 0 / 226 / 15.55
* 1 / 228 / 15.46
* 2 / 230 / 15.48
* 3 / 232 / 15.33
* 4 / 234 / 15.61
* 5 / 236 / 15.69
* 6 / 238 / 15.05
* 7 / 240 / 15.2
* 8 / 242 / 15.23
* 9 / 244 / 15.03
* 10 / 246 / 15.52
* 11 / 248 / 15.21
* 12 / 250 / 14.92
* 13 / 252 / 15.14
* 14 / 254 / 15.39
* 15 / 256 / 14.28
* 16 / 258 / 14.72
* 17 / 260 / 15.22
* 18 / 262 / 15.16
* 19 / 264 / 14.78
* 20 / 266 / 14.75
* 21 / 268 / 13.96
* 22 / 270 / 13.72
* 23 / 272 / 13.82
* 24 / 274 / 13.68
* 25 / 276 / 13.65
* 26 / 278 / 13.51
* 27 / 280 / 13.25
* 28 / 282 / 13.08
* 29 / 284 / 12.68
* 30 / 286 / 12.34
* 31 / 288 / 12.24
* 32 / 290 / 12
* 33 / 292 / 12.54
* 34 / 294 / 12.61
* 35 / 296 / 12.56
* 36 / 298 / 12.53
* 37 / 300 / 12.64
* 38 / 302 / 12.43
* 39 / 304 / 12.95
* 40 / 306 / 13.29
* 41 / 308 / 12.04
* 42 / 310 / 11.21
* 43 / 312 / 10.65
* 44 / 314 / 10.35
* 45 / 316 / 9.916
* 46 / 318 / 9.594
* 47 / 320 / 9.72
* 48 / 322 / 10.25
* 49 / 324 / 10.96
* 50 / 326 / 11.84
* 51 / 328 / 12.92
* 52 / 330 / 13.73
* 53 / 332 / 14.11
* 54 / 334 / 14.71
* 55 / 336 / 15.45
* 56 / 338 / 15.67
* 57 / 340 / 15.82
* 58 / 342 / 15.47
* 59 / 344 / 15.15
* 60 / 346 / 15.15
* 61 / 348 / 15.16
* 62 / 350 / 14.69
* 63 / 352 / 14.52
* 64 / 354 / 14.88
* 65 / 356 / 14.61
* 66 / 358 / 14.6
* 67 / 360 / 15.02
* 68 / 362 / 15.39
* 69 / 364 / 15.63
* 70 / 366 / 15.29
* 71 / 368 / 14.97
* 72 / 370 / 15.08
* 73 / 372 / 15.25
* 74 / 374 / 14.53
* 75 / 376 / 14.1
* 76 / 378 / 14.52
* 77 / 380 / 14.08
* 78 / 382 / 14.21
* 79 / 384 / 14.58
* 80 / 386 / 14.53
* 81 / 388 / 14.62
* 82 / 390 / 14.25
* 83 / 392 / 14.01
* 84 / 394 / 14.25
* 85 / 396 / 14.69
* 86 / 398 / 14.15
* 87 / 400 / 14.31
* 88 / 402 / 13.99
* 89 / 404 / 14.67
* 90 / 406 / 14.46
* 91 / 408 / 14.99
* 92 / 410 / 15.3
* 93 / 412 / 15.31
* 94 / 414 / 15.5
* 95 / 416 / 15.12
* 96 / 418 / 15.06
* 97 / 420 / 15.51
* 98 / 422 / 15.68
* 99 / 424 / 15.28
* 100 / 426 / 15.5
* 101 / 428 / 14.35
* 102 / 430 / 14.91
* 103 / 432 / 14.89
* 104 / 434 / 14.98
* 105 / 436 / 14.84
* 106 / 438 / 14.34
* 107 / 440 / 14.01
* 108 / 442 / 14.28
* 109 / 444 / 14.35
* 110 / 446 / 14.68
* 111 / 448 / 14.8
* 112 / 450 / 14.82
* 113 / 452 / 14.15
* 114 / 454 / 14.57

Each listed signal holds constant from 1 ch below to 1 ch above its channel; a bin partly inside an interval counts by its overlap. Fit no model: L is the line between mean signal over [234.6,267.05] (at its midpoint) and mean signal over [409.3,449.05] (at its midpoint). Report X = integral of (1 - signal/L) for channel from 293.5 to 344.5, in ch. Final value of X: 8.2 ch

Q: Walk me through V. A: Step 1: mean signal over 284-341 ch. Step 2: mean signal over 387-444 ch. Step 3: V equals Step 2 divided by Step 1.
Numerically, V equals 1.19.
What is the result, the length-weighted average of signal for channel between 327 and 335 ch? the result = 13.9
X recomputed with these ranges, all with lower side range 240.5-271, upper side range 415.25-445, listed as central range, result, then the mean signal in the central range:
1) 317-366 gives 2.9 ch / 14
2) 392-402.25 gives 0.4 ch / 14.3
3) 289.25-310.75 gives 3.5 ch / 12.5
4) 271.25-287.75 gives 1.9 ch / 13.2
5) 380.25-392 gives 0.4 ch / 14.4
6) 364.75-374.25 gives -0.1 ch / 15.1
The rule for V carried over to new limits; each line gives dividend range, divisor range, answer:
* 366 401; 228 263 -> 0.95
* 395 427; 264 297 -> 1.13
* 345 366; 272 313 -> 1.19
